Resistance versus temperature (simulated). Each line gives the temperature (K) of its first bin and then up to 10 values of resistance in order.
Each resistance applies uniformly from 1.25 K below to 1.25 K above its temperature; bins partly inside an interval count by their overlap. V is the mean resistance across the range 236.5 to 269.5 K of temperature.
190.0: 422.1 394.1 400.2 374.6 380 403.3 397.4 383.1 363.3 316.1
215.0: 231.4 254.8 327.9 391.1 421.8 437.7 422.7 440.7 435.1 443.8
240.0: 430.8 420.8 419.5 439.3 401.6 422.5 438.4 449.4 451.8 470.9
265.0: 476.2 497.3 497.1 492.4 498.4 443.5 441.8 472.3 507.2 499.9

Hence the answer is 444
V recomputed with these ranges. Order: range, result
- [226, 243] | 433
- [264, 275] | 492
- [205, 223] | 326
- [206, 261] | 397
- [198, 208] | 390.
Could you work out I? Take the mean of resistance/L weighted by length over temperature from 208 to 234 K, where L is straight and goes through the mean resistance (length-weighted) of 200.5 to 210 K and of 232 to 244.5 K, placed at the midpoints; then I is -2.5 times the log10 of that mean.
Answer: 0.138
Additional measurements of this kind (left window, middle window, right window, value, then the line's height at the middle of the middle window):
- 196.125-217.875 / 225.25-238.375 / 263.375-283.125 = -0.099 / 397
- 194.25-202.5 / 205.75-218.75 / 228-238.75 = 0.280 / 406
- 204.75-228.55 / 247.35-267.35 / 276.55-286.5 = -0.057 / 424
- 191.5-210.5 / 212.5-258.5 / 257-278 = 0.095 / 434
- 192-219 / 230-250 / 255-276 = -0.017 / 424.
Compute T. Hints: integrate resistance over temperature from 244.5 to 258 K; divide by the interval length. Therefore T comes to 428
